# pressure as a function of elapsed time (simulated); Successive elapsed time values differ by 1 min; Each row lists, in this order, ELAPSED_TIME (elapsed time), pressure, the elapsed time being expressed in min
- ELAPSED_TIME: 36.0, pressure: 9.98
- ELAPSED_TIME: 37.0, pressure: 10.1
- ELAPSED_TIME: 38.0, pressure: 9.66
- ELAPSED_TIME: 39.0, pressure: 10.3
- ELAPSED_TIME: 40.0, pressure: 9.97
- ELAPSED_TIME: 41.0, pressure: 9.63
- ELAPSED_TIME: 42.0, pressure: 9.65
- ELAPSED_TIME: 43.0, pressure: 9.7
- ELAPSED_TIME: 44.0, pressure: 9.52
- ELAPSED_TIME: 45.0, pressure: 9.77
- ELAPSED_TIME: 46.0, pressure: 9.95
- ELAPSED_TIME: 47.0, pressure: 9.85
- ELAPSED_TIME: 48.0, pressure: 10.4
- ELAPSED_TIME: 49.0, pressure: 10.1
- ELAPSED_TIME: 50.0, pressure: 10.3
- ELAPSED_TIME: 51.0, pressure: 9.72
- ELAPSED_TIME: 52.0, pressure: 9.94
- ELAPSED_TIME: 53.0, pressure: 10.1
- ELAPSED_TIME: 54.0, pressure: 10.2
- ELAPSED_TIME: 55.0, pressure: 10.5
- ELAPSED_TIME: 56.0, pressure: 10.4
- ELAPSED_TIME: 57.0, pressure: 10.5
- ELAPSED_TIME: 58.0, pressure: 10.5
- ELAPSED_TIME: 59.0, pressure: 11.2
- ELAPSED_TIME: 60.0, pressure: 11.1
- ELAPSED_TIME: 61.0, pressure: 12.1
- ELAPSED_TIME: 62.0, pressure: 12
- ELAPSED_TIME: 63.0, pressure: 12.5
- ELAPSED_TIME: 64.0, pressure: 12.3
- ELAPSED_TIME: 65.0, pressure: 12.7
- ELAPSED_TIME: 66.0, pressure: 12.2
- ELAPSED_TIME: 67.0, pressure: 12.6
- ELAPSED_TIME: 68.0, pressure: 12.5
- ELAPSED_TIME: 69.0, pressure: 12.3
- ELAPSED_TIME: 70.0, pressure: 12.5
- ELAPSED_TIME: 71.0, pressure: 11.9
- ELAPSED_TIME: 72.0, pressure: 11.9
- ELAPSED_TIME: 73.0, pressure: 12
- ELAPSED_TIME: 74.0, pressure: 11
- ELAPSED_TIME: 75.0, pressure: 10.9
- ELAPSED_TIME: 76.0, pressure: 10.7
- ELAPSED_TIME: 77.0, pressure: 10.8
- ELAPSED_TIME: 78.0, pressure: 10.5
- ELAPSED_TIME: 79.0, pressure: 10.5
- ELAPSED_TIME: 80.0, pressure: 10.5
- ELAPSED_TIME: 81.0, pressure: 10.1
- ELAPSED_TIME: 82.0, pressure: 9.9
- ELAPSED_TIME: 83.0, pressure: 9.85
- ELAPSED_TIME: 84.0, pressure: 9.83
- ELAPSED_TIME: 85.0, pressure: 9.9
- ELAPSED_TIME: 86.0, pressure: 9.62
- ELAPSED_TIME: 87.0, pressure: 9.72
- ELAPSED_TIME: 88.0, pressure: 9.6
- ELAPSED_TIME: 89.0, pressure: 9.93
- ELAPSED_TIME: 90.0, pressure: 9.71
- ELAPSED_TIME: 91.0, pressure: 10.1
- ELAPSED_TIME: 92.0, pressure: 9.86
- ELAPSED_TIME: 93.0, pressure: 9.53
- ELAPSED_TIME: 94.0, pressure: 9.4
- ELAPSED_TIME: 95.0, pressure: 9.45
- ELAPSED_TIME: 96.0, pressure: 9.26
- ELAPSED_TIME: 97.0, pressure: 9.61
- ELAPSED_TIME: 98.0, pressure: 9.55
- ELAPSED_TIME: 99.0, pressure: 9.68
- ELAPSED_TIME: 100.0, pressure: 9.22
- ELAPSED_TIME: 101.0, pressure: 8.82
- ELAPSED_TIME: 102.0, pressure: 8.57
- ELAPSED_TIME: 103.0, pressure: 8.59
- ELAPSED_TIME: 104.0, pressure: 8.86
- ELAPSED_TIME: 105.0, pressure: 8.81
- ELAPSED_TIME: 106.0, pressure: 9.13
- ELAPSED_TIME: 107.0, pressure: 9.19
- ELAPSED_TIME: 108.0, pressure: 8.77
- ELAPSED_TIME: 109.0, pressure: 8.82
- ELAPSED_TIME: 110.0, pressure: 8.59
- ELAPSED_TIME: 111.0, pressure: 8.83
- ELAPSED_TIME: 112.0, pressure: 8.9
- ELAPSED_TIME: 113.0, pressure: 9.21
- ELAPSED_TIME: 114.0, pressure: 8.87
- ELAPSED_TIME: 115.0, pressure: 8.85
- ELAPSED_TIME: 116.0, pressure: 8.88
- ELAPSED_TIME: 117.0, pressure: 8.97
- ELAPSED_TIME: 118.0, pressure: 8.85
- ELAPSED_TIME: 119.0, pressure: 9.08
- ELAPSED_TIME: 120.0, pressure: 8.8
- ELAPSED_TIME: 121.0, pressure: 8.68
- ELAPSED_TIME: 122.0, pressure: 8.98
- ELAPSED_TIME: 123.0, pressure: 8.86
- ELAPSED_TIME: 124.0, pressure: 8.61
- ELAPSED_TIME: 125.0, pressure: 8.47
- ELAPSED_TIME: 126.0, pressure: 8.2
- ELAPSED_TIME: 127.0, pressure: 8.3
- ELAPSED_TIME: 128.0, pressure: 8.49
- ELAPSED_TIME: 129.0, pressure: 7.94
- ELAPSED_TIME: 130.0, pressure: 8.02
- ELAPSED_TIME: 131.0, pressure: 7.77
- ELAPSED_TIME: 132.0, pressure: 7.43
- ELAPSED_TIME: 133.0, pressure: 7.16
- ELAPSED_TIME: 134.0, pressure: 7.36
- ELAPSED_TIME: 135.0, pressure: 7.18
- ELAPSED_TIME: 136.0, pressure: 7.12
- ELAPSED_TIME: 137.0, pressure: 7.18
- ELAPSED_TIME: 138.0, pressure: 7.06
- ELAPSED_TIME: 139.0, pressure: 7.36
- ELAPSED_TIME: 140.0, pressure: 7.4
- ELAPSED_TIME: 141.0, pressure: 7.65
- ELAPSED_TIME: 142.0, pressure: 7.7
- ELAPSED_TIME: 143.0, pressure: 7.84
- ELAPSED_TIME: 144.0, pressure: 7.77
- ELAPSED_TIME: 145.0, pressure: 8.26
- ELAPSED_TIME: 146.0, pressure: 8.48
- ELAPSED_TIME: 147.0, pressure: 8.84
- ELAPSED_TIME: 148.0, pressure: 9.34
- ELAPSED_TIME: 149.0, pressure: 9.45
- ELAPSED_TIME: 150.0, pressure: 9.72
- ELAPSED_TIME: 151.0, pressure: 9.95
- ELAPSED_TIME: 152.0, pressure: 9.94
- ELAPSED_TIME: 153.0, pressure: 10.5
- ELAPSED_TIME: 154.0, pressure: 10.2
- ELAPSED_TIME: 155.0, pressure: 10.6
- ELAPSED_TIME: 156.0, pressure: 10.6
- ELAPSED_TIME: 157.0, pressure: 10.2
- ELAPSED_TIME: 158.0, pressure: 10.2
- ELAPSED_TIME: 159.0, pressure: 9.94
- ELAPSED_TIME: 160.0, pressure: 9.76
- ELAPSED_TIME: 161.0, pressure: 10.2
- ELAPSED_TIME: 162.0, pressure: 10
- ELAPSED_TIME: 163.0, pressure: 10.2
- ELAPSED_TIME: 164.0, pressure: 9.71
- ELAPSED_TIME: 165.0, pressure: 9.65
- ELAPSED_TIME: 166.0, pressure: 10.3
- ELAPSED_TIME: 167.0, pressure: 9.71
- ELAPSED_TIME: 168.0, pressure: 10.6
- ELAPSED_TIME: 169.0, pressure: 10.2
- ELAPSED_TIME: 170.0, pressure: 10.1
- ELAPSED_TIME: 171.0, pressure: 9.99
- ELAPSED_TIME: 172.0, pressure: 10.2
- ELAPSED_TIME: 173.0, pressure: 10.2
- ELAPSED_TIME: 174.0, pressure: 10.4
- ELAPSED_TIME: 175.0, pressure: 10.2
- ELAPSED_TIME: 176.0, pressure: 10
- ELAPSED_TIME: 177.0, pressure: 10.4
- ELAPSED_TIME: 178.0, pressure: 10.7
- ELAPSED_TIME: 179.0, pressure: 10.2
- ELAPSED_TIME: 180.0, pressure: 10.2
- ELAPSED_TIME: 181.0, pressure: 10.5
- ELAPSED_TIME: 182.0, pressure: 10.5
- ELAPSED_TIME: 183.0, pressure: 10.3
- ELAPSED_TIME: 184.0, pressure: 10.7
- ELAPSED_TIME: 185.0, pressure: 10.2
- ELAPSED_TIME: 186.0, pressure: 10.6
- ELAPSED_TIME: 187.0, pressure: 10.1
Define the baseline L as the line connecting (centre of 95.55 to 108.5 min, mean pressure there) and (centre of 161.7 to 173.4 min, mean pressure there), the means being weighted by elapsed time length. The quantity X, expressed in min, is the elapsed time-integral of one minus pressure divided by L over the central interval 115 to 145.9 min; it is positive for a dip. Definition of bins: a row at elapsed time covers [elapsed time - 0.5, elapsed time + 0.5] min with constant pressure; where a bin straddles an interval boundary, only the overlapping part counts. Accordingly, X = 4.67 min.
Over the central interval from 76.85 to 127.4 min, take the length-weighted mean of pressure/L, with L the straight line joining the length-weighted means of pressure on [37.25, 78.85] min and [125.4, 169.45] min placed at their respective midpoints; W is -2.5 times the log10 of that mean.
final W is 0.07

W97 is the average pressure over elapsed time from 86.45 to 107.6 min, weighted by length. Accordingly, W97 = 9.36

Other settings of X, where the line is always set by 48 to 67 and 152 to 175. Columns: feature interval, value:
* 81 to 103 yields 2.43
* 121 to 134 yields 2.84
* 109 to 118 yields 1.44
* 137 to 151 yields 2.81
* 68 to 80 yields -0.51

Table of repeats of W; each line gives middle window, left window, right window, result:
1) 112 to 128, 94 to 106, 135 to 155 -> 0.01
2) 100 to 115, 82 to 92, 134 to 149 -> 0.02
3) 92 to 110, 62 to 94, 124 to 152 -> 0.08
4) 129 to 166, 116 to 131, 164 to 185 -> 0.07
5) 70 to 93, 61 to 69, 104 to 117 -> 0.07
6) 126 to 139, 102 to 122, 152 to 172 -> 0.23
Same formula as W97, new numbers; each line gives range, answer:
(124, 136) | 7.85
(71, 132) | 9.38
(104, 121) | 8.9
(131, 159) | 8.62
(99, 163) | 8.77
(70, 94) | 10.4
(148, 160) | 10.1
